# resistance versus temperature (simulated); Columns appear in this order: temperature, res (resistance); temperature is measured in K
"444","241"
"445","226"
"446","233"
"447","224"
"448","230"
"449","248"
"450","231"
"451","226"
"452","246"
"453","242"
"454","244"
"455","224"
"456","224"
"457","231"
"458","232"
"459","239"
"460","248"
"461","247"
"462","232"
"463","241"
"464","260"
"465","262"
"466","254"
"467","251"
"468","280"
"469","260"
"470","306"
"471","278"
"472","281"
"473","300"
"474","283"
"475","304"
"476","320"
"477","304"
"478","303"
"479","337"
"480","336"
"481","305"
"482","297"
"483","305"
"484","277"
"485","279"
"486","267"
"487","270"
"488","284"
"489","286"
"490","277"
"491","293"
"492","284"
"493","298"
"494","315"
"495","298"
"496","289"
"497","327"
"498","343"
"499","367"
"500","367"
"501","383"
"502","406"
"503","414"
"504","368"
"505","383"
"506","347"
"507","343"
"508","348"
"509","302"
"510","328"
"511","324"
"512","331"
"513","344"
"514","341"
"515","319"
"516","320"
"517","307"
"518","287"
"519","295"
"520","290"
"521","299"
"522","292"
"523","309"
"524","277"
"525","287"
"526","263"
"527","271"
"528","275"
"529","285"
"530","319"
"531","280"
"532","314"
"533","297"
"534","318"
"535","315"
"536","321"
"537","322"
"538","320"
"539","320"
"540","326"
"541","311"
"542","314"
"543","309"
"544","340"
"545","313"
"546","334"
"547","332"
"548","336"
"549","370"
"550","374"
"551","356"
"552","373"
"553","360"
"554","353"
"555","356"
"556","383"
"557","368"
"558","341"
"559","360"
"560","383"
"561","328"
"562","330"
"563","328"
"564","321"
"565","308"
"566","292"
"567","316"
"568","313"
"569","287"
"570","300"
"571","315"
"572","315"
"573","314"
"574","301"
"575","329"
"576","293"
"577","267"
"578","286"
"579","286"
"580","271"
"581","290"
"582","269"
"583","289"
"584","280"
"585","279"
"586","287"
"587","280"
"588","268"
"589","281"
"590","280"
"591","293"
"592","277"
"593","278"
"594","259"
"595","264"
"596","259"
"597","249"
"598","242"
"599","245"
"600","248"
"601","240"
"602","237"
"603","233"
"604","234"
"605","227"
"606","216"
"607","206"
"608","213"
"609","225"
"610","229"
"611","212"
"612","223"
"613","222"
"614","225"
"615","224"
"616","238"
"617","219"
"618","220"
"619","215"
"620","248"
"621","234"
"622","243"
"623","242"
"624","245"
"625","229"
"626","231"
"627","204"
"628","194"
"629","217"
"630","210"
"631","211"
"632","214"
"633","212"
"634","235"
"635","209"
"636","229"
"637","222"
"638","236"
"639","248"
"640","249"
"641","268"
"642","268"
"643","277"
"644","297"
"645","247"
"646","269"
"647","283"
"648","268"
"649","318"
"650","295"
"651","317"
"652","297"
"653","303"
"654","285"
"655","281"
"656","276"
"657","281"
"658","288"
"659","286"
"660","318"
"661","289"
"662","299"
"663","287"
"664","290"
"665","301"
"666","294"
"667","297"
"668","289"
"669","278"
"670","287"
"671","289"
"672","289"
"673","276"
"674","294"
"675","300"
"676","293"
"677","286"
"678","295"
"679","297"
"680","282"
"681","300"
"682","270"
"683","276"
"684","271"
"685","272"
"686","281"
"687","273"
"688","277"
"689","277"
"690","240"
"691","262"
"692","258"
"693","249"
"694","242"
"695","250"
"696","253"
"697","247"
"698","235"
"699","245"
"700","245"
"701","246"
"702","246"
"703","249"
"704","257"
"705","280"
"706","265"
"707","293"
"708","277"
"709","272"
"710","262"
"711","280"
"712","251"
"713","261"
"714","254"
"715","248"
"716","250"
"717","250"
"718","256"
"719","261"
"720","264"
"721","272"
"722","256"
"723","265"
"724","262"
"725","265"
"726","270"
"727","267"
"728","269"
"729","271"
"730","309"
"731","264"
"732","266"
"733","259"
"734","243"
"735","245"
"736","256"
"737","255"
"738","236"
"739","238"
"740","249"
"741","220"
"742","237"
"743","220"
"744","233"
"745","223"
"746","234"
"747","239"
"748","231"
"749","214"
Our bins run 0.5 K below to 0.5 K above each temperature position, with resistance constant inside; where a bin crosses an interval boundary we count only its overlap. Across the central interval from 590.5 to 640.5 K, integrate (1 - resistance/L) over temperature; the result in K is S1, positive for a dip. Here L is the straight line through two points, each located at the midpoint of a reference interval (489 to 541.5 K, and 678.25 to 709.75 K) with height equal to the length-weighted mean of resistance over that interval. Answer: 9.6 K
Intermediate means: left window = 318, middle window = 233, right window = 264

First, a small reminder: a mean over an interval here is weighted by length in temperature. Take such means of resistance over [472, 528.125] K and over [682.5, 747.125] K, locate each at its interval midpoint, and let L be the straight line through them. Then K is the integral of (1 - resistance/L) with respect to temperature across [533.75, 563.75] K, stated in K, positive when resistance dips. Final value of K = -3.9 K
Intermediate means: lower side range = 314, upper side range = 257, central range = 340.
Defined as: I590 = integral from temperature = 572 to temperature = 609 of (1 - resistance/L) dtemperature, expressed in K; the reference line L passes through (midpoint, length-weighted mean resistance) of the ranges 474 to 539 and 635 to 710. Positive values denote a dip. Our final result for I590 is 3.5 K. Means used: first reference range 314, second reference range 274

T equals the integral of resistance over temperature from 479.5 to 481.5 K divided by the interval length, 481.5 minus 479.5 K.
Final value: 320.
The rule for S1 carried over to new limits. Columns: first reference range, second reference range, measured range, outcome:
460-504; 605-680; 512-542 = -1.8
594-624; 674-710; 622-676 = -3.5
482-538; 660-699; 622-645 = 4.2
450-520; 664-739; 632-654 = 1.0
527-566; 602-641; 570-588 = -0.4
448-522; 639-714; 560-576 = -1.6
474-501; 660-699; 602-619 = 3.8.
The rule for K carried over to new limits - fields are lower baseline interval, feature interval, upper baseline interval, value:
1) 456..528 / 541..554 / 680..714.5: -2.31 K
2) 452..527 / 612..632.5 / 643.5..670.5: 4.72 K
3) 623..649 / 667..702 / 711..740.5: -2.90 K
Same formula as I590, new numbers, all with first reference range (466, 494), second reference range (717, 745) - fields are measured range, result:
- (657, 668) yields -1.2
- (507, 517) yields -1.5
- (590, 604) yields 0.9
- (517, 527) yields -0.1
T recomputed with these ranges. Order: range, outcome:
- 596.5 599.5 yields 245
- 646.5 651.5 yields 296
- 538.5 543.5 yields 316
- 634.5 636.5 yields 219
